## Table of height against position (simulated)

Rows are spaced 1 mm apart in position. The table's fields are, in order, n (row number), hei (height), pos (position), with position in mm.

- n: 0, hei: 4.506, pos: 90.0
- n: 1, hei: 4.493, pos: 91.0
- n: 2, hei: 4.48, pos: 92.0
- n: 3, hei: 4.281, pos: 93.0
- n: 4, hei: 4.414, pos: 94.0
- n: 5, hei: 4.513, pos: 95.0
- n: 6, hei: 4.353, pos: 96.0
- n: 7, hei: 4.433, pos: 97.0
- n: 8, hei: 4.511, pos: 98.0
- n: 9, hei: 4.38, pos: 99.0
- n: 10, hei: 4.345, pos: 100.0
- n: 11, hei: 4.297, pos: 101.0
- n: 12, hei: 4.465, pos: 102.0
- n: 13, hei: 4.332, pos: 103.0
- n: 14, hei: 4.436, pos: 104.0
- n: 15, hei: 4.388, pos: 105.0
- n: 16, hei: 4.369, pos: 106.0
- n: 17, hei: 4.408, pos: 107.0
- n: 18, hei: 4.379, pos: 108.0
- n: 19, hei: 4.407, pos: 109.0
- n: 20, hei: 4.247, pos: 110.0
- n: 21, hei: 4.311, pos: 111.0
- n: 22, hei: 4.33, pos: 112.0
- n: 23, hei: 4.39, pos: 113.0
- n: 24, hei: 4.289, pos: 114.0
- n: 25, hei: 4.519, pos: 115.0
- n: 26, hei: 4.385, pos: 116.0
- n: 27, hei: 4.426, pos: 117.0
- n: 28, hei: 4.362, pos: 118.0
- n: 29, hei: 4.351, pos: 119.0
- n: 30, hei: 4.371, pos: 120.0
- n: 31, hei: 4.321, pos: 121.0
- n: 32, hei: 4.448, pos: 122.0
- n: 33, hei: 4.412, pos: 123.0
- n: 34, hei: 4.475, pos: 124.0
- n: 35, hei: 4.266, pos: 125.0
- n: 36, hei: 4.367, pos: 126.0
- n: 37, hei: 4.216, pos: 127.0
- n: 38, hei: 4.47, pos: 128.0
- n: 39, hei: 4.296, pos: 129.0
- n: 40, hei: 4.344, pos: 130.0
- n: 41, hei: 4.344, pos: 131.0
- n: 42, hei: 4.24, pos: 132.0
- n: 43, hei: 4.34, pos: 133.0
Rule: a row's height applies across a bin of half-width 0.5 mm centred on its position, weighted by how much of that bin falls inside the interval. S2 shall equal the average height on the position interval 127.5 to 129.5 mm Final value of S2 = 4.38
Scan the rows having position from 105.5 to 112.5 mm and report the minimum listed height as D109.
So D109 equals 4.247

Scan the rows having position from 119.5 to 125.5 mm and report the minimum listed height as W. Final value 4.266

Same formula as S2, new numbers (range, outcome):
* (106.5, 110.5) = 4.36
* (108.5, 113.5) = 4.34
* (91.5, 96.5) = 4.41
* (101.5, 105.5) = 4.41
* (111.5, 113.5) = 4.36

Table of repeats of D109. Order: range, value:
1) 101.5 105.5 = 4.332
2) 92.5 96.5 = 4.281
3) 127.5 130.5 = 4.296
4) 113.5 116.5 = 4.289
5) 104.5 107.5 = 4.369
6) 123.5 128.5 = 4.216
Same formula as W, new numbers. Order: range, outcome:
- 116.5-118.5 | 4.362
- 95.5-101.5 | 4.297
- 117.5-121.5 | 4.321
